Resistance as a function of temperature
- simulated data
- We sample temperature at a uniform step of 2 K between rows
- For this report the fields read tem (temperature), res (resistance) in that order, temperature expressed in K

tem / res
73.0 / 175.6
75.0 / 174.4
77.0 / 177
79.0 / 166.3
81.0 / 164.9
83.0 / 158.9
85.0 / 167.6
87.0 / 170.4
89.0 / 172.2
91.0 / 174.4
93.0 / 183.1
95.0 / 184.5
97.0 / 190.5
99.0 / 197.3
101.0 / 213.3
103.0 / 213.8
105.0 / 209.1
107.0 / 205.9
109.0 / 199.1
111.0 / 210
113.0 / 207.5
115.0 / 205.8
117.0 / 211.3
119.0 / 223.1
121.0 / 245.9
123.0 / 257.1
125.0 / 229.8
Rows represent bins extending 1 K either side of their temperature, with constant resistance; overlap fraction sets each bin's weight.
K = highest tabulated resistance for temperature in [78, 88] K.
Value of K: 170.4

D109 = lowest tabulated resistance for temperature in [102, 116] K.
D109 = 199.1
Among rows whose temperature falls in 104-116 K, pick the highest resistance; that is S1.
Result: 210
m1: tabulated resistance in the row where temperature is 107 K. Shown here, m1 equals 205.9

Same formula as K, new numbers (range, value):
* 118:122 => 245.9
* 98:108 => 213.8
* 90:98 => 190.5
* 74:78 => 177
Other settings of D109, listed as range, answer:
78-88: 158.9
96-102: 190.5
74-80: 166.3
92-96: 183.1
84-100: 167.6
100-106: 209.1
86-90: 170.4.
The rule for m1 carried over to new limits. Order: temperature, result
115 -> 205.8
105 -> 209.1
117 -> 211.3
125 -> 229.8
